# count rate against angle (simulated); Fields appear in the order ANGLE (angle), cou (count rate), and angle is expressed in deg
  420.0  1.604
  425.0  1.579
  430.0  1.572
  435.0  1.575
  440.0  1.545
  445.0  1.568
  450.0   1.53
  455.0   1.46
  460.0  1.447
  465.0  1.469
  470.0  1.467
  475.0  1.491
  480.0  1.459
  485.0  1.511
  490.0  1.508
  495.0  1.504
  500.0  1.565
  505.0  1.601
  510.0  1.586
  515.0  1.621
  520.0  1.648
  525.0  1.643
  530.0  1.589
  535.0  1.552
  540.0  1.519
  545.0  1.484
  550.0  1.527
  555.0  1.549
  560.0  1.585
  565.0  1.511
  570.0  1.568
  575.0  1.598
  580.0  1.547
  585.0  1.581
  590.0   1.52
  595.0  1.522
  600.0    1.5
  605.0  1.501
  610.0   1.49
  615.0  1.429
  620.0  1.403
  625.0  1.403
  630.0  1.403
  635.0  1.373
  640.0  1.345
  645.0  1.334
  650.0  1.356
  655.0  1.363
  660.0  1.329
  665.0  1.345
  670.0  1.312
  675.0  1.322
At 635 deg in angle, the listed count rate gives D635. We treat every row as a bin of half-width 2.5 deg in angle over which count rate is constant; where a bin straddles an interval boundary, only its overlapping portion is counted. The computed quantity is 1.373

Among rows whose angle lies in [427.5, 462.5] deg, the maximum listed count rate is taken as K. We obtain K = 1.575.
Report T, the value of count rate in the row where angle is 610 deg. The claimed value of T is 1.49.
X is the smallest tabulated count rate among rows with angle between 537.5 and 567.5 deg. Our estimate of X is 1.484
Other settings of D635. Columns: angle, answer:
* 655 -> 1.363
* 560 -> 1.585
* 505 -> 1.601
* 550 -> 1.527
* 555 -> 1.549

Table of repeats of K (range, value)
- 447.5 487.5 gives 1.53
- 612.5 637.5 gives 1.429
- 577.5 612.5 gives 1.581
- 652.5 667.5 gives 1.363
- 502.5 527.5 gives 1.648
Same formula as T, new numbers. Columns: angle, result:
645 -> 1.334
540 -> 1.519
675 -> 1.322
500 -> 1.565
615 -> 1.429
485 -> 1.511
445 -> 1.568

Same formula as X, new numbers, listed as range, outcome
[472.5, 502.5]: 1.459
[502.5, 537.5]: 1.552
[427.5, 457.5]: 1.46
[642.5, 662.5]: 1.329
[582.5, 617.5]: 1.429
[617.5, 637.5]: 1.373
